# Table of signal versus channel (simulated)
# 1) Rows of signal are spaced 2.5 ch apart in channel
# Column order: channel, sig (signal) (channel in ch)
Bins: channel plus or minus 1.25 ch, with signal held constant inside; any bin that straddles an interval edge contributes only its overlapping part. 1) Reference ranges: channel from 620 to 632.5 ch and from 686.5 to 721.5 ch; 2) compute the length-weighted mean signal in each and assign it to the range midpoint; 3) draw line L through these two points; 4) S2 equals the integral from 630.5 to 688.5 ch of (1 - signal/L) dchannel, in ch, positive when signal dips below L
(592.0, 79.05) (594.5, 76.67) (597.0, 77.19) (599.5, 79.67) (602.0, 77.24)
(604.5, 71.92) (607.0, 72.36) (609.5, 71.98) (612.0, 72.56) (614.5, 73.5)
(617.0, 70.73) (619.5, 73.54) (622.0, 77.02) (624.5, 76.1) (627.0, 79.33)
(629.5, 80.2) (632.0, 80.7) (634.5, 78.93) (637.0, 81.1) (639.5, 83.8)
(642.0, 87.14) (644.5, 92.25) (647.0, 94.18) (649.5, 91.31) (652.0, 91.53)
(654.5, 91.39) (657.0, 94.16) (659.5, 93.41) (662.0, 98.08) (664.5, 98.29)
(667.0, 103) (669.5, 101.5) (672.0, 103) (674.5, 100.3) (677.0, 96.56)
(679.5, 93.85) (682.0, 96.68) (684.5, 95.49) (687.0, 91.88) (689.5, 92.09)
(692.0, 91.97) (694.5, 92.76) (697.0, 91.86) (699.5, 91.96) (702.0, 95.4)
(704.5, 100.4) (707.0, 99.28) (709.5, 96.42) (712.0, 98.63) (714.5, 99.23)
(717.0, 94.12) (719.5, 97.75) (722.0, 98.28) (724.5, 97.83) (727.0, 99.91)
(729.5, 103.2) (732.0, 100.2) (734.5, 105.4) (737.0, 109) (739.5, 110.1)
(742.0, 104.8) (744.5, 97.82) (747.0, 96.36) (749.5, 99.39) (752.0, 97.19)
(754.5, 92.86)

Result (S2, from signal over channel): -4.9 ch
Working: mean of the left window 78.2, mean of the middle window 92.9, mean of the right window 95.4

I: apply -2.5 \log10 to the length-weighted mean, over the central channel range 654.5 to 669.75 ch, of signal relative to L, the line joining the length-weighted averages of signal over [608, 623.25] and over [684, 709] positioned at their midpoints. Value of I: -0.14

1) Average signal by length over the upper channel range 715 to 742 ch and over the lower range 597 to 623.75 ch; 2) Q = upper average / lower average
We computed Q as 1.4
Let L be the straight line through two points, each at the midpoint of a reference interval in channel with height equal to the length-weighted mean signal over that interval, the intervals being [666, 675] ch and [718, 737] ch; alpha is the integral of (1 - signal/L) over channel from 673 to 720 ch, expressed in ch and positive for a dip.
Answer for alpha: 2.7 ch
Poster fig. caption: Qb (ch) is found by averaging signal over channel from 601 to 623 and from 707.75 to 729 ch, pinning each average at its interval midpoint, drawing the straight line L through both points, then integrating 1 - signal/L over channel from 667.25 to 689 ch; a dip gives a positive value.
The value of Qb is -2.2 ch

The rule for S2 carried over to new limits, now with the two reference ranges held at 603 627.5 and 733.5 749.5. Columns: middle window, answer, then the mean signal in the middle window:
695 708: -0.2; 95.5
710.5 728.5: 0.1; 98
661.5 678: -2.6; 100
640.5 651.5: -1.4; 91.1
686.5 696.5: 0.0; 92.2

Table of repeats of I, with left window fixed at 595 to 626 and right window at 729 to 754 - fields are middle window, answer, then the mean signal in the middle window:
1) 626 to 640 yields -0.02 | 80.5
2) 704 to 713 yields -0.04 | 98.5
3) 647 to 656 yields -0.11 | 91.9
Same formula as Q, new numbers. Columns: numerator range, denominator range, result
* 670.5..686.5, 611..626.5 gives 1.31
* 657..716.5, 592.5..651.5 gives 1.22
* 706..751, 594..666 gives 1.22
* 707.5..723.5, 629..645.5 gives 1.17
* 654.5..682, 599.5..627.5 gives 1.32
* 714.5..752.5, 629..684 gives 1.09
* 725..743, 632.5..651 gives 1.20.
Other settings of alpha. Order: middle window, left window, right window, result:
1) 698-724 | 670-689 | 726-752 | 0.7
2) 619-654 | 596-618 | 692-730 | -1.3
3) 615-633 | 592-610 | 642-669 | 1.5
